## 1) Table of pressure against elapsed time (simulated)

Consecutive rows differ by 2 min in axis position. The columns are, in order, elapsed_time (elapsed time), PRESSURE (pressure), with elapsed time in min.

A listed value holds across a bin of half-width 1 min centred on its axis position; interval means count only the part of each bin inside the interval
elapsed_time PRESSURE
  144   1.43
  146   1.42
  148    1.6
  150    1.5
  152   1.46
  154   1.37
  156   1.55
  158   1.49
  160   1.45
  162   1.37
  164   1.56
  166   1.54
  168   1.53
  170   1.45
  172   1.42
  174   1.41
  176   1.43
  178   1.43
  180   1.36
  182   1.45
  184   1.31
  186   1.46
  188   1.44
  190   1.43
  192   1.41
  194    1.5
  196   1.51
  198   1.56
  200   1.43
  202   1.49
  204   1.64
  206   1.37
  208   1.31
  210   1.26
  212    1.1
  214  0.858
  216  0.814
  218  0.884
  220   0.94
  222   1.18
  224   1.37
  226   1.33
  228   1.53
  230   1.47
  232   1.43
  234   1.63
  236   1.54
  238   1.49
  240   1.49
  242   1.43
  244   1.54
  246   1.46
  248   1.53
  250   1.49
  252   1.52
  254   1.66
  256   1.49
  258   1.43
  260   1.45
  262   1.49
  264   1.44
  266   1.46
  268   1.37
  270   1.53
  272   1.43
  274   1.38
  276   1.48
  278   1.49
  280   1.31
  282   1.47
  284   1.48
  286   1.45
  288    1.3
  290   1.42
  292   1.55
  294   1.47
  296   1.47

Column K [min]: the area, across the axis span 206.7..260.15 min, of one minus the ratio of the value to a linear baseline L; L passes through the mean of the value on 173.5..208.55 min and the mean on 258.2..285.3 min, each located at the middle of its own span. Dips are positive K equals 3.3 min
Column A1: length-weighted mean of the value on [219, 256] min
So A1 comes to 1.45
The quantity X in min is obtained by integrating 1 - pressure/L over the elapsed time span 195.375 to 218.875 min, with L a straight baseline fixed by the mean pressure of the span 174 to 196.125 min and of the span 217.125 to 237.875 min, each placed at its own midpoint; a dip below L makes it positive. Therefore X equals 2.0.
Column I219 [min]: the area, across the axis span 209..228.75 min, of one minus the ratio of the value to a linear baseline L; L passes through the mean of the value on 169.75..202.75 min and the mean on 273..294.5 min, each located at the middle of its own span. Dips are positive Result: 4.35 min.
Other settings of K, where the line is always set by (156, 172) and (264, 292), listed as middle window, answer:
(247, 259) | -0.6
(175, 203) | 0.6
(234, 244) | -0.4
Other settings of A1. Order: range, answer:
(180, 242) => 1.36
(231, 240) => 1.52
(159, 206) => 1.46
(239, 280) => 1.47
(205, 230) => 1.17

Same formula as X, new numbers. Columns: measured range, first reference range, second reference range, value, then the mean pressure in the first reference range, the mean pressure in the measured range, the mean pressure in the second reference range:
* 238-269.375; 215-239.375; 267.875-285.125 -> -2.4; 1.3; 1.48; 1.44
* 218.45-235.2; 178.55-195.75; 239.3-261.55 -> 1.4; 1.42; 1.35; 1.5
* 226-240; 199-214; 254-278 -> -1.1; 1.34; 1.5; 1.46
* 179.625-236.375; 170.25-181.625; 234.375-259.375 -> 4.4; 1.41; 1.34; 1.51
